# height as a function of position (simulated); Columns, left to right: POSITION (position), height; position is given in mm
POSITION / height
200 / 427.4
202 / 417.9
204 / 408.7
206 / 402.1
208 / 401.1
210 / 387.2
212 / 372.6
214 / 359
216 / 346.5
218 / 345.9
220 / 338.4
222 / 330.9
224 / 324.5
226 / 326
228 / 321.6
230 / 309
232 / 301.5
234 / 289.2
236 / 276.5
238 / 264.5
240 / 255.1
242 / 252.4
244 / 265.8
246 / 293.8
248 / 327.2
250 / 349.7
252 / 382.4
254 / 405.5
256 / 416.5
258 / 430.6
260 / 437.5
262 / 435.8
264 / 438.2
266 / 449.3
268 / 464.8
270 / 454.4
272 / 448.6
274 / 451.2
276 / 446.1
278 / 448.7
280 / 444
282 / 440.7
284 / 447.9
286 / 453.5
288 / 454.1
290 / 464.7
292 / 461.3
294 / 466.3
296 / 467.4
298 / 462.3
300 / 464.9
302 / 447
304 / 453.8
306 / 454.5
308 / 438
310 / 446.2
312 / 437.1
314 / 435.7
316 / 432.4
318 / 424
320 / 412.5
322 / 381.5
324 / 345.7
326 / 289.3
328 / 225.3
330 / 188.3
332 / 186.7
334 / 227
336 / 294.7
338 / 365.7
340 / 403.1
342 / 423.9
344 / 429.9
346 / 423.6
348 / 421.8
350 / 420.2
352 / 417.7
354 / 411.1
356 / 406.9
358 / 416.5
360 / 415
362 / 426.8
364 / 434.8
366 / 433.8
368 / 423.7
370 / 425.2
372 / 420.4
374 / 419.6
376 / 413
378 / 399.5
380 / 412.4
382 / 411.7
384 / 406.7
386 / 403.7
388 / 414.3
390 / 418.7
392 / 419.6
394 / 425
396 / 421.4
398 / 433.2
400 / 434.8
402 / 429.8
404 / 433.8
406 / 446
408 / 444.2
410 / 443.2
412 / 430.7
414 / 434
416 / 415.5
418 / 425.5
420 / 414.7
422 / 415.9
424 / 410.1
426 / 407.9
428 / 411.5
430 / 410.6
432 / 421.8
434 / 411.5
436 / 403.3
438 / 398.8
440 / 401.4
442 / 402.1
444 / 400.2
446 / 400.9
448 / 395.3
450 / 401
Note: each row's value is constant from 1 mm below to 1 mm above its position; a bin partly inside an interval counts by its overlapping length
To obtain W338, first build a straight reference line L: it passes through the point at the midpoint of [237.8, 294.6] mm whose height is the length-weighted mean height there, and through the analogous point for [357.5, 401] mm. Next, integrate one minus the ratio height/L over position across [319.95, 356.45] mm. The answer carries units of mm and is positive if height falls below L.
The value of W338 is 5.8 mm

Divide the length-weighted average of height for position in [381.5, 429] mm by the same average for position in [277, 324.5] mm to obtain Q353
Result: 0.96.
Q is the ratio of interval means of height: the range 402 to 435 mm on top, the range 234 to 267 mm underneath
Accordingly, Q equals 1.20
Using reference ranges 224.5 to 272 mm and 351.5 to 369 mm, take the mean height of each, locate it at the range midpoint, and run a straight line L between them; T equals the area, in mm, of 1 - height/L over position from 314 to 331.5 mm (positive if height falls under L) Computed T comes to 2.6 mm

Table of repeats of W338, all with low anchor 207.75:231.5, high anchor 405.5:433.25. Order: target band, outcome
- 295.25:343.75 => 0.4 mm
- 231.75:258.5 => 2.6 mm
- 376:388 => 0.0 mm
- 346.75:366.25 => -1.1 mm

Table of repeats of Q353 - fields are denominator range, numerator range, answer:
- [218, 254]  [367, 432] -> 1.36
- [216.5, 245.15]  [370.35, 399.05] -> 1.38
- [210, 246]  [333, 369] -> 1.28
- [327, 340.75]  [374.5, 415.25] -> 1.58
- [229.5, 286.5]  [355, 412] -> 1.11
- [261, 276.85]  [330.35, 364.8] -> 0.85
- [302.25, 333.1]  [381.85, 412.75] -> 1.15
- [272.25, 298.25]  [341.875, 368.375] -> 0.93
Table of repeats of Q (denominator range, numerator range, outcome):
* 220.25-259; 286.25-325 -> 1.36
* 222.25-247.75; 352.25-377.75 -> 1.44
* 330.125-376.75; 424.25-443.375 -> 1.05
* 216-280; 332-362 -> 1.06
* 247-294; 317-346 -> 0.77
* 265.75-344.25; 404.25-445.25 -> 1.02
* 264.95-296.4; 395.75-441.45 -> 0.93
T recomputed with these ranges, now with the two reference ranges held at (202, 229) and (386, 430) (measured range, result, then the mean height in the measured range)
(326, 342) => 4.8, 281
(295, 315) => -3.1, 451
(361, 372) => -0.5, 428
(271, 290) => -3.3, 449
